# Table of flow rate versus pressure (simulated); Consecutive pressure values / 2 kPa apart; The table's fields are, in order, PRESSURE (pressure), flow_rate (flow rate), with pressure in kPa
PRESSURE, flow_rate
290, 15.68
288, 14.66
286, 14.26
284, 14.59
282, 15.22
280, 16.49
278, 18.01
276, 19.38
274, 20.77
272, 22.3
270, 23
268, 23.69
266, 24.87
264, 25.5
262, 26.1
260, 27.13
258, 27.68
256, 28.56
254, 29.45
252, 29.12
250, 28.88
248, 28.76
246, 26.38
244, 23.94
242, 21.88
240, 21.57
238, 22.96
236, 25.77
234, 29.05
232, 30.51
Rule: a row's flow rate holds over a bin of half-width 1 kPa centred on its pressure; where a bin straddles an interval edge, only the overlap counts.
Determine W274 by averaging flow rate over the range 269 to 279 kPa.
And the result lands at 20.7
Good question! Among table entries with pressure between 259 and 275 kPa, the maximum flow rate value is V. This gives 27.13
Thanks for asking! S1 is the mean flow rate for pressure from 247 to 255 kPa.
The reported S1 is 29.1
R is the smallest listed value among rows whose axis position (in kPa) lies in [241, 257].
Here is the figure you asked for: 21.88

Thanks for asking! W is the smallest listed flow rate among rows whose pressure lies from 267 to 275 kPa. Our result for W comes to 20.77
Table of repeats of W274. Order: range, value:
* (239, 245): 22.5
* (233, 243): 24.2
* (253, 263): 27.8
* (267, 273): 23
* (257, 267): 26.3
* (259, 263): 26.6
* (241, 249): 25.2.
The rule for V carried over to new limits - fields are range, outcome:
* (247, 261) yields 29.45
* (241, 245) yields 23.94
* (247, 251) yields 28.88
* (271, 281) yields 22.3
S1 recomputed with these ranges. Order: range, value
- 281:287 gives 14.7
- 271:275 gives 21.5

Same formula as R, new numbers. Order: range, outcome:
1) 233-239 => 22.96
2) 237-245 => 21.57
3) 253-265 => 25.5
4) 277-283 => 15.22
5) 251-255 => 29.12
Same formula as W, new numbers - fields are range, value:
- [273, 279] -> 18.01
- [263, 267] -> 24.87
